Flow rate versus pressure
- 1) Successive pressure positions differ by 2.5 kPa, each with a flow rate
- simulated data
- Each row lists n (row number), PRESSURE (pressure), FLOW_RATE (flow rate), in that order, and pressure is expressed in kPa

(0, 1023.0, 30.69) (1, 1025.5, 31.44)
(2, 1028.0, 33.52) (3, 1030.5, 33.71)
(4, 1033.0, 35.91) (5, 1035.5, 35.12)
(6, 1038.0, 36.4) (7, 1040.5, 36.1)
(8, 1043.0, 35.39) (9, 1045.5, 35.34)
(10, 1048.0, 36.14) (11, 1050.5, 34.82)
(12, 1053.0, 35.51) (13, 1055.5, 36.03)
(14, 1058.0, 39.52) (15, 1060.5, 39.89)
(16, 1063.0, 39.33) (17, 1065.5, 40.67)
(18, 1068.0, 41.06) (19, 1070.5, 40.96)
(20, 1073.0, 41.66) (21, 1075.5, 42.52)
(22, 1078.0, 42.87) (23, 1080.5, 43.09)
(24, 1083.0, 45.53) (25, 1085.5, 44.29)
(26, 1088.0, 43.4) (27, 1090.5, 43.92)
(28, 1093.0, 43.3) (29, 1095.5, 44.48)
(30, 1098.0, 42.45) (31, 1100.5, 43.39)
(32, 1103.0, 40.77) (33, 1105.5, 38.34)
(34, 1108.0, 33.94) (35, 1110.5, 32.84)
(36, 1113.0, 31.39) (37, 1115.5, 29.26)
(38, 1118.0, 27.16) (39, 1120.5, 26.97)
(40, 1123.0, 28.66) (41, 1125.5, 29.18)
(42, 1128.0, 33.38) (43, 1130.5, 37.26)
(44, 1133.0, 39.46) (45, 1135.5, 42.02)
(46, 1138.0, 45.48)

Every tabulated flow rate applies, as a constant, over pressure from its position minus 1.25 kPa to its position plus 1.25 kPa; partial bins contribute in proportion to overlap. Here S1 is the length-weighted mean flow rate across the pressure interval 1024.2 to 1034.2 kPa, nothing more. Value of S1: 33.6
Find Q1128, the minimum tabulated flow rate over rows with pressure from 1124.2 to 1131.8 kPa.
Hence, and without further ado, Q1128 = 29.18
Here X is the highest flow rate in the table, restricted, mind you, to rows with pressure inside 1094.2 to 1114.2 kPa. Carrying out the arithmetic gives 44.48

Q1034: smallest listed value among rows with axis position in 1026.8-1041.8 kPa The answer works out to 33.52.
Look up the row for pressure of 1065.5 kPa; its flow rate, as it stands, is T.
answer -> 40.67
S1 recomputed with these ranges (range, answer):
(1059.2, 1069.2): 40.2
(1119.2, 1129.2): 29.5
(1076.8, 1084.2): 43.8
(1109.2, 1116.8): 31.2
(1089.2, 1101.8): 43.5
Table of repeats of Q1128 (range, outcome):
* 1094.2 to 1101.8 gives 42.45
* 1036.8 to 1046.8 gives 35.34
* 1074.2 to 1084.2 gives 42.52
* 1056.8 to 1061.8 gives 39.52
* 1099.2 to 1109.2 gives 33.94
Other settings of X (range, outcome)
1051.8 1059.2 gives 39.52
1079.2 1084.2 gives 45.53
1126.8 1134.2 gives 39.46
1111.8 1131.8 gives 37.26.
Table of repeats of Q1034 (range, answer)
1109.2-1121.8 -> 26.97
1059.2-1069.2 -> 39.33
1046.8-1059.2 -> 34.82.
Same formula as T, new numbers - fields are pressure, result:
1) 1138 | 45.48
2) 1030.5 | 33.71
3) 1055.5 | 36.03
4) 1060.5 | 39.89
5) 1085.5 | 44.29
